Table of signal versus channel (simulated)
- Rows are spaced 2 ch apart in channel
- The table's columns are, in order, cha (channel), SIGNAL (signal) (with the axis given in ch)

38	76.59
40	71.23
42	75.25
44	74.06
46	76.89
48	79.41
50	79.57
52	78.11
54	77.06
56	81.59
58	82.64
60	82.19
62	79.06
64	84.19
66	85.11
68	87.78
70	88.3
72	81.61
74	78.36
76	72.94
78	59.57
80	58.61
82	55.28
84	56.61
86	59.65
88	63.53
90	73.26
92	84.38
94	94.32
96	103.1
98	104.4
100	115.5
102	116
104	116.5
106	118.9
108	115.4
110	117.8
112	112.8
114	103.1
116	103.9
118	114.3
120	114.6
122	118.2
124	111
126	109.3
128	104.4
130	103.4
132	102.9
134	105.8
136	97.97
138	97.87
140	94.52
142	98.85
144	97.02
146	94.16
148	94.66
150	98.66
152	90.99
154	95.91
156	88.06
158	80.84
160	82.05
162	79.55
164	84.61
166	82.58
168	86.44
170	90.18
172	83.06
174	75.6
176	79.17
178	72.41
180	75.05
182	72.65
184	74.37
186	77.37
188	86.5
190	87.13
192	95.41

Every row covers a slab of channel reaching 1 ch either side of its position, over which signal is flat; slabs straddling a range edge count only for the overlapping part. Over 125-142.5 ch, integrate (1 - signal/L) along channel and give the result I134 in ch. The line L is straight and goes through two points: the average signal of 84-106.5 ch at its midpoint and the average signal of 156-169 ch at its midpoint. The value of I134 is -2.9 ch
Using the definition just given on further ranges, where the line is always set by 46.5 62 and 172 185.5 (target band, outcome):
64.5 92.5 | 2.59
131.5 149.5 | -4.95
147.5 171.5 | -3.58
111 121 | -4.11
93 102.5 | -3.37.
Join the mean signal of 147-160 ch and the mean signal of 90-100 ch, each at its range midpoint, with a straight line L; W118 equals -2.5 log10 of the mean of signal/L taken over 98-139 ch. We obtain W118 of -0.17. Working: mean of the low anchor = 96.1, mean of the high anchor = 90.8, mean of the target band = 110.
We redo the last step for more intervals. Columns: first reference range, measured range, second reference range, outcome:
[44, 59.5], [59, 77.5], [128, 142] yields 0.023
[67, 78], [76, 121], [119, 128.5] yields 0.046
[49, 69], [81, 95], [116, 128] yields 0.349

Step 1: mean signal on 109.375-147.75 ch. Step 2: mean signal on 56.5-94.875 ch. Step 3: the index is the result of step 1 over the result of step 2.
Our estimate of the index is 1.40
